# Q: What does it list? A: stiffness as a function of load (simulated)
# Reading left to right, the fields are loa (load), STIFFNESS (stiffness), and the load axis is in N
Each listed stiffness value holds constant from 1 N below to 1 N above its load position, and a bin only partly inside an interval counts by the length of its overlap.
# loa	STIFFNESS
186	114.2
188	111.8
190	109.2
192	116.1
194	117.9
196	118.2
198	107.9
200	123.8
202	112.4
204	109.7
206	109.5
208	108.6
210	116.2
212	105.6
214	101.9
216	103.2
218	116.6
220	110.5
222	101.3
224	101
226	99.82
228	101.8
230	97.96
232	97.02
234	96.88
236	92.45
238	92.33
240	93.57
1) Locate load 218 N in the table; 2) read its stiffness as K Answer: 116.6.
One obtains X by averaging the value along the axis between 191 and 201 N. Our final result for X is 117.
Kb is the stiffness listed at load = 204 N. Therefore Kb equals 109.7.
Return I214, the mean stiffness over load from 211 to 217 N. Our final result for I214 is 104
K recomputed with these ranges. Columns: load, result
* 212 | 105.6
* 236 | 92.45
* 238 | 92.33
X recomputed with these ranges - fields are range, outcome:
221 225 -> 101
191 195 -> 117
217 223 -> 109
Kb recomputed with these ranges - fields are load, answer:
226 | 99.82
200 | 123.8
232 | 97.02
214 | 101.9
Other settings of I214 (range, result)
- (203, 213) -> 110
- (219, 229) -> 103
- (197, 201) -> 116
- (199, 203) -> 118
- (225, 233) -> 99.2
